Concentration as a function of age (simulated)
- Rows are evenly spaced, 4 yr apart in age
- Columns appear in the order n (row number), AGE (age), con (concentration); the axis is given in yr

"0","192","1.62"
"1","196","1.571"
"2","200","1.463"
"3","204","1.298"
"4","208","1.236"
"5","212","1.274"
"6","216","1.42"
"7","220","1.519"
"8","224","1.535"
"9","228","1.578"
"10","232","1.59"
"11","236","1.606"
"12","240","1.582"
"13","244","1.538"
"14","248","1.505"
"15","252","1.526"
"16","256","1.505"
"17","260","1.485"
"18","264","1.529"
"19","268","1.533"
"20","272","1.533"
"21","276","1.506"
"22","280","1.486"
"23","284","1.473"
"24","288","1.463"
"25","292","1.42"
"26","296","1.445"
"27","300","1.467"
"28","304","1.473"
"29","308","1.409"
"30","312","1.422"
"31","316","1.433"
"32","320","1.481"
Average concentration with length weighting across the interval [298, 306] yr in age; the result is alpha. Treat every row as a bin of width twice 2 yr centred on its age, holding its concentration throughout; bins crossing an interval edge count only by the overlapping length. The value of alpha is 1.47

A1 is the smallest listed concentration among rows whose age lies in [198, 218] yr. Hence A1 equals 1.236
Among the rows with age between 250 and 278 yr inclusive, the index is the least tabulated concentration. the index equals 1.485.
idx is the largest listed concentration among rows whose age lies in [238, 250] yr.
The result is 1.582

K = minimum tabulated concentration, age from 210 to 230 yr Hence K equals 1.274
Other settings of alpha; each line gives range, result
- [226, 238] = 1.59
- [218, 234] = 1.56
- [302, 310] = 1.44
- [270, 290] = 1.49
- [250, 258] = 1.52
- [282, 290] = 1.47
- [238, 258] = 1.53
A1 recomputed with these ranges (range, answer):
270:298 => 1.42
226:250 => 1.505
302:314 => 1.409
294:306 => 1.445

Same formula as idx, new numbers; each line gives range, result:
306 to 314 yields 1.422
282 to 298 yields 1.473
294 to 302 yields 1.467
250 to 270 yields 1.533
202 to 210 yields 1.298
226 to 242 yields 1.606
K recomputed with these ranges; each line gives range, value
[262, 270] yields 1.529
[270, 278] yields 1.506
